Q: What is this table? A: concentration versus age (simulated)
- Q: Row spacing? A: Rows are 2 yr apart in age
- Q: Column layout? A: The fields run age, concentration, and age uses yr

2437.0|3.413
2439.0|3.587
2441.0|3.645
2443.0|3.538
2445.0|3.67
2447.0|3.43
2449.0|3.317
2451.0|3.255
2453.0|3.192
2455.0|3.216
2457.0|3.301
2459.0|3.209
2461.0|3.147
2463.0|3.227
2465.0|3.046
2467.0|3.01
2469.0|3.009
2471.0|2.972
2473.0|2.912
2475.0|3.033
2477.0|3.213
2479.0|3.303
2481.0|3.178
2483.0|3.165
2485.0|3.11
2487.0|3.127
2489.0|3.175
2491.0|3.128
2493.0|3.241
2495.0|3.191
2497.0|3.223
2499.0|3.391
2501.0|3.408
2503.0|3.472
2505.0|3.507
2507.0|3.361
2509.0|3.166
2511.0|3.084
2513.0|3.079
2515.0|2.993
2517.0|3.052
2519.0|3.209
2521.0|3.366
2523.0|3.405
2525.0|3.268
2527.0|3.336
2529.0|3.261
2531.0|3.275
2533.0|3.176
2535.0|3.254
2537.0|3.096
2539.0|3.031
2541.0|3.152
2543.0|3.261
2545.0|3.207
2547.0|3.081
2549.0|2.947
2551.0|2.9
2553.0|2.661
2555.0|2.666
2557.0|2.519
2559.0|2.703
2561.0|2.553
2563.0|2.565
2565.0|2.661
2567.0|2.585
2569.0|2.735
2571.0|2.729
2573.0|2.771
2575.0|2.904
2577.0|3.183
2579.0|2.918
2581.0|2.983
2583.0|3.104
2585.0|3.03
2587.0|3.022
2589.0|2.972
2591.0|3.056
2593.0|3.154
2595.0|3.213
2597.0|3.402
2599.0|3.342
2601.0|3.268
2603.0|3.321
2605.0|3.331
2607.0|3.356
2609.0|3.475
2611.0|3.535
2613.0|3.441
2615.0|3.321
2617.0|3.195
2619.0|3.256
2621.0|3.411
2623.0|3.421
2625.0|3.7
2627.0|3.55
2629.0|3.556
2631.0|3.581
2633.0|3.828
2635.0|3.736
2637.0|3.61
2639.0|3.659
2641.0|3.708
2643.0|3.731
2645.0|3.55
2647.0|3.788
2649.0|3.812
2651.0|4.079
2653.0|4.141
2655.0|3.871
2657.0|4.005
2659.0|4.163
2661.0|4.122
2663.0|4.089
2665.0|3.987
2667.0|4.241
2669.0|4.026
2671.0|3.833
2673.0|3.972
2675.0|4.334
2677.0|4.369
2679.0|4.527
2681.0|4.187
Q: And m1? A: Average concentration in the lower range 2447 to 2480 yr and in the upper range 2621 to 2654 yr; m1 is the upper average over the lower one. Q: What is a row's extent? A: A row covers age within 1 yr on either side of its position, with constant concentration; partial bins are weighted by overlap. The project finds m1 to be 1.2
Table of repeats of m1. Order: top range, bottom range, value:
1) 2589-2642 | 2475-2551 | 1.07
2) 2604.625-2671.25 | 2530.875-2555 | 1.21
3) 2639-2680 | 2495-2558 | 1.27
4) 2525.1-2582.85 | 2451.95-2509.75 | 0.92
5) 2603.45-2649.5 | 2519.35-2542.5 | 1.09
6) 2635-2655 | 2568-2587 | 1.29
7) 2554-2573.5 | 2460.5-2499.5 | 0.84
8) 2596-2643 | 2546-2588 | 1.24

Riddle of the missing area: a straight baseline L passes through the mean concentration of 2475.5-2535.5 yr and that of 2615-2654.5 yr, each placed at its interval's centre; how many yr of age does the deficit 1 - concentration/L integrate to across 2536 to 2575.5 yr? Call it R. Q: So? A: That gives 6.5 yr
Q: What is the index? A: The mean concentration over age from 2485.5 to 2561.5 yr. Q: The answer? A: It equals 3.13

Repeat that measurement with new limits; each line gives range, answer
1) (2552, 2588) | 2.79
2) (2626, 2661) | 3.8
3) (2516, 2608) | 3.04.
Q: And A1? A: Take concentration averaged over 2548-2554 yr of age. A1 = 2.84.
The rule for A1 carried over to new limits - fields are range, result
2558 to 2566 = 2.62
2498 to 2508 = 3.43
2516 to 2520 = 3.13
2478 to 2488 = 3.18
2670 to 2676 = 4.05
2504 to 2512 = 3.28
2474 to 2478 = 3.12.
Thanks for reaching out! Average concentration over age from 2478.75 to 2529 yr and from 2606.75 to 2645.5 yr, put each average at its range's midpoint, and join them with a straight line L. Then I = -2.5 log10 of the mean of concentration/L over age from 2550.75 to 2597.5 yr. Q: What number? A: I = 0.19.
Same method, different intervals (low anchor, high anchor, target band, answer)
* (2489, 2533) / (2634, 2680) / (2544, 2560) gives 0.214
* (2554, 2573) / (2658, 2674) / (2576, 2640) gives -0.030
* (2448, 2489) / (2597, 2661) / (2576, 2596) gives 0.140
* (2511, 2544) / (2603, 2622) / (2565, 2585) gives 0.147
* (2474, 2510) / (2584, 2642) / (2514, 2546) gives 0.028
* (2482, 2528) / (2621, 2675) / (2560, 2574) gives 0.299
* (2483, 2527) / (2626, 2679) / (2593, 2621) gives 0.112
